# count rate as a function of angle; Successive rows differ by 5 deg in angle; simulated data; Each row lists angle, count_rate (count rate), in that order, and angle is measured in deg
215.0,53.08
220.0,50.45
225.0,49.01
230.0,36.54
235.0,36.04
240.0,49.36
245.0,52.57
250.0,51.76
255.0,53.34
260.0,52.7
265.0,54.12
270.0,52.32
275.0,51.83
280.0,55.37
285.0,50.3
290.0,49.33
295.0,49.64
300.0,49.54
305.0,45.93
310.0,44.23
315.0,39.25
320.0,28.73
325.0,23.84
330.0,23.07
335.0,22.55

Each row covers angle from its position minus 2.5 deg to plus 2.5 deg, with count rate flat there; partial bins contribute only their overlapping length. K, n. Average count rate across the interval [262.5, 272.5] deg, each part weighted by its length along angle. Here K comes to 53.2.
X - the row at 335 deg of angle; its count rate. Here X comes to 22.55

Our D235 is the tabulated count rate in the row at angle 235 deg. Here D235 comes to 36.04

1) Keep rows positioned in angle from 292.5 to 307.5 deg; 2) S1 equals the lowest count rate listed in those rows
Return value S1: 45.93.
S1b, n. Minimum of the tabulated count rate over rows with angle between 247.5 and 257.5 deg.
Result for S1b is 51.76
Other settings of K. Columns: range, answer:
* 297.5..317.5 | 44.7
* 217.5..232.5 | 45.3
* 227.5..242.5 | 40.6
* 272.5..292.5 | 51.7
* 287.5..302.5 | 49.5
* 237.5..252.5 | 51.2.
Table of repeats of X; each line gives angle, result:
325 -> 23.84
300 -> 49.54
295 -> 49.64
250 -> 51.76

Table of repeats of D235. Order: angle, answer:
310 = 44.23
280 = 55.37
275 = 51.83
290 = 49.33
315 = 39.25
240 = 49.36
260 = 52.7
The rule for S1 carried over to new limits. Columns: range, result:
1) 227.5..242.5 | 36.04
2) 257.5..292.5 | 49.33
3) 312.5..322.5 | 28.73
